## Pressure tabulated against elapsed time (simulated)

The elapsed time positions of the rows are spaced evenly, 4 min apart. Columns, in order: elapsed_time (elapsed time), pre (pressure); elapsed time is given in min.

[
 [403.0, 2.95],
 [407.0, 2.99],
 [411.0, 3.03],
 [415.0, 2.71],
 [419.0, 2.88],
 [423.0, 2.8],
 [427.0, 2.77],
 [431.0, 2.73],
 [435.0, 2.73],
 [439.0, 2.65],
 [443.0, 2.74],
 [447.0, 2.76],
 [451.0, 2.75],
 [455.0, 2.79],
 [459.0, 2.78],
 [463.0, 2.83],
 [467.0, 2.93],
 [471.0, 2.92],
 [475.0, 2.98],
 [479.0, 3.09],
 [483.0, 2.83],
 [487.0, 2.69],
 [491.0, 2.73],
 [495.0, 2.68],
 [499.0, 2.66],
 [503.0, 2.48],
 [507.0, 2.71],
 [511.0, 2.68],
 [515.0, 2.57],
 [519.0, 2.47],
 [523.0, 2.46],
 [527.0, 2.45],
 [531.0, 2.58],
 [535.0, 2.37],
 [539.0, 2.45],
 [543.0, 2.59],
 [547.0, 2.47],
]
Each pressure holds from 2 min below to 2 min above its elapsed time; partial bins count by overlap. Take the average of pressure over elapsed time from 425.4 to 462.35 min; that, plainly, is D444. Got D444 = 2.75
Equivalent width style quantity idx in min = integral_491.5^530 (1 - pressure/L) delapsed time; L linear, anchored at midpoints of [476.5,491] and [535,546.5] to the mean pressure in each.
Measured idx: 1.5 min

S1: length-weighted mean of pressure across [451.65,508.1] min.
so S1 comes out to 2.79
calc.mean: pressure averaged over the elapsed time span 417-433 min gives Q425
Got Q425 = 2.79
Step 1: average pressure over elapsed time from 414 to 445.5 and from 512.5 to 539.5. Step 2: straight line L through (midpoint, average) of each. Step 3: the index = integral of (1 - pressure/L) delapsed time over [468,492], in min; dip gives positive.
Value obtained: -2.47 min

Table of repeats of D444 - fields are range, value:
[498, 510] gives 2.62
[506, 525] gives 2.57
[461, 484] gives 2.93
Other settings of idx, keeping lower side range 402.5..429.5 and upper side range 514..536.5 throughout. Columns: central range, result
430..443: 0.4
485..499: -0.5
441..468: -0.6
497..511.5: -0.4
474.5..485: -1.3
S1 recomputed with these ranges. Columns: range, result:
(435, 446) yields 2.71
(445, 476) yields 2.84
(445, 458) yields 2.77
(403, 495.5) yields 2.82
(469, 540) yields 2.66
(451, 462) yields 2.78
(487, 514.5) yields 2.65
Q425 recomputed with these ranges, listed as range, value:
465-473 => 2.92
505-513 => 2.7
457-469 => 2.85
